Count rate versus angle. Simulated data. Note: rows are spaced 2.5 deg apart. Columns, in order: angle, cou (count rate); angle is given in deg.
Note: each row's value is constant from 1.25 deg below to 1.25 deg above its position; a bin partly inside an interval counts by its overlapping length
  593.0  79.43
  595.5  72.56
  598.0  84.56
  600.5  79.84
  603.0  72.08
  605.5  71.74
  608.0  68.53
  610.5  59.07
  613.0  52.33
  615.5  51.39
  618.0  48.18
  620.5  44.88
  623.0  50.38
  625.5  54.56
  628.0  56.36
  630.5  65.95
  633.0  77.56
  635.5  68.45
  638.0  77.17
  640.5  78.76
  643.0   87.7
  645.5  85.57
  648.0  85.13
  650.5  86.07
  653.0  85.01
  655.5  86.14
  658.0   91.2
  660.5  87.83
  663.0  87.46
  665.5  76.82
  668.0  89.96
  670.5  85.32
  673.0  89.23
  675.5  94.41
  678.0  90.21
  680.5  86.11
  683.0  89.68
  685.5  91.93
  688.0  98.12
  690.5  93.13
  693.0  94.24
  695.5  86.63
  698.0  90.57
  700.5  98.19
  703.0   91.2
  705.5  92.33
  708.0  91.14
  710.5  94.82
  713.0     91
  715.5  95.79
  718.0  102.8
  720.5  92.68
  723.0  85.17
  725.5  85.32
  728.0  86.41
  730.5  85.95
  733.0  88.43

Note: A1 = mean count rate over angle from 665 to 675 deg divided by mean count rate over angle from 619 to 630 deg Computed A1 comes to 1.65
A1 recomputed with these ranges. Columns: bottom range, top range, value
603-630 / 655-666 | 1.52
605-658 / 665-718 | 1.32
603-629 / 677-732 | 1.62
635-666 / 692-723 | 1.11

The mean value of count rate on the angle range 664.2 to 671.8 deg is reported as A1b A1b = 84.1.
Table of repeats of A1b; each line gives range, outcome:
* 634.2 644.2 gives 78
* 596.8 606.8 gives 77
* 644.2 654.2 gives 85.5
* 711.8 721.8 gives 95.5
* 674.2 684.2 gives 90.1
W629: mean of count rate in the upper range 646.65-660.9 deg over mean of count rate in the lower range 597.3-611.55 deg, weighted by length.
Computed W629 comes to 1.20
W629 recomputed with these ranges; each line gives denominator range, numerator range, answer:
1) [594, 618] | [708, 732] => 1.36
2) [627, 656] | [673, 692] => 1.17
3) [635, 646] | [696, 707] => 1.16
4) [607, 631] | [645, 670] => 1.57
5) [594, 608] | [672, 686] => 1.19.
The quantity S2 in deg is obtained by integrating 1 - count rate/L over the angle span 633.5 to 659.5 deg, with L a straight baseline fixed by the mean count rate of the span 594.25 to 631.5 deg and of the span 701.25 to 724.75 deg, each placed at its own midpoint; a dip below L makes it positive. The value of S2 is -3.7 deg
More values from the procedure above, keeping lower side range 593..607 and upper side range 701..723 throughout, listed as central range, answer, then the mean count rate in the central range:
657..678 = -0.3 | 87.9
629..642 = 1.3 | 73.5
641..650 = -0.2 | 85.5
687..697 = -0.3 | 92.8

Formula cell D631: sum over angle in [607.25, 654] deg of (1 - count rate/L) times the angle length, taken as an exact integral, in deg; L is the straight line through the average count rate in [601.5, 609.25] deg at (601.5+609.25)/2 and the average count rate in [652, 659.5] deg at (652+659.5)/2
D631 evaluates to 7.3 deg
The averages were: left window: 71.1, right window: 87.5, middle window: 67.4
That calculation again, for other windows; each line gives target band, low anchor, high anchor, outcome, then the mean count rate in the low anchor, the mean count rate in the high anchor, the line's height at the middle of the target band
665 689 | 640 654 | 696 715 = -0.1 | 85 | 92.6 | 88.9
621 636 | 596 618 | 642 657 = 3.1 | 66.5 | 86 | 76.4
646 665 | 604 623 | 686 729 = -3.7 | 56.4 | 92.4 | 72.5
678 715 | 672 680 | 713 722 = 0.5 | 90.9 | 95.9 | 93.4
